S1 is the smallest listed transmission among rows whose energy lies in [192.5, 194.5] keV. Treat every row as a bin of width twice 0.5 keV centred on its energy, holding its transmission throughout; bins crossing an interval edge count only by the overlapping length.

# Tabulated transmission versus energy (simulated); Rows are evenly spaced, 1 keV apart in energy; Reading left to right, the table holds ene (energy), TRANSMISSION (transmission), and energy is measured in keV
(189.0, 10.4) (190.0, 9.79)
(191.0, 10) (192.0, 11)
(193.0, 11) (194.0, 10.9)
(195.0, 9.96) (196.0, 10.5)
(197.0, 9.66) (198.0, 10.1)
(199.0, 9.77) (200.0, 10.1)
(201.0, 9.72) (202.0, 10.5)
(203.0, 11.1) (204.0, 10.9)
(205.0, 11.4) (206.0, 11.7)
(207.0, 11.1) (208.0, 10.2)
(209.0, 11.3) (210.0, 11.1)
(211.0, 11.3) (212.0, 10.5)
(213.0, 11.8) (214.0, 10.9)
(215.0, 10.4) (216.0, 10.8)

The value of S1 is 10.9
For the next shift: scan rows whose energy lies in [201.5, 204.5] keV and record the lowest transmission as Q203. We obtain 10.5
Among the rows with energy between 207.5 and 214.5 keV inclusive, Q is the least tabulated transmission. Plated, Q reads 10.2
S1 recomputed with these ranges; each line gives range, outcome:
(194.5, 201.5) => 9.66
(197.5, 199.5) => 9.77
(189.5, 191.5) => 9.79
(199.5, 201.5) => 9.72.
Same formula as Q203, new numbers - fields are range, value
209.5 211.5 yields 11.1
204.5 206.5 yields 11.4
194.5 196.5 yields 9.96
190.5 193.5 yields 10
